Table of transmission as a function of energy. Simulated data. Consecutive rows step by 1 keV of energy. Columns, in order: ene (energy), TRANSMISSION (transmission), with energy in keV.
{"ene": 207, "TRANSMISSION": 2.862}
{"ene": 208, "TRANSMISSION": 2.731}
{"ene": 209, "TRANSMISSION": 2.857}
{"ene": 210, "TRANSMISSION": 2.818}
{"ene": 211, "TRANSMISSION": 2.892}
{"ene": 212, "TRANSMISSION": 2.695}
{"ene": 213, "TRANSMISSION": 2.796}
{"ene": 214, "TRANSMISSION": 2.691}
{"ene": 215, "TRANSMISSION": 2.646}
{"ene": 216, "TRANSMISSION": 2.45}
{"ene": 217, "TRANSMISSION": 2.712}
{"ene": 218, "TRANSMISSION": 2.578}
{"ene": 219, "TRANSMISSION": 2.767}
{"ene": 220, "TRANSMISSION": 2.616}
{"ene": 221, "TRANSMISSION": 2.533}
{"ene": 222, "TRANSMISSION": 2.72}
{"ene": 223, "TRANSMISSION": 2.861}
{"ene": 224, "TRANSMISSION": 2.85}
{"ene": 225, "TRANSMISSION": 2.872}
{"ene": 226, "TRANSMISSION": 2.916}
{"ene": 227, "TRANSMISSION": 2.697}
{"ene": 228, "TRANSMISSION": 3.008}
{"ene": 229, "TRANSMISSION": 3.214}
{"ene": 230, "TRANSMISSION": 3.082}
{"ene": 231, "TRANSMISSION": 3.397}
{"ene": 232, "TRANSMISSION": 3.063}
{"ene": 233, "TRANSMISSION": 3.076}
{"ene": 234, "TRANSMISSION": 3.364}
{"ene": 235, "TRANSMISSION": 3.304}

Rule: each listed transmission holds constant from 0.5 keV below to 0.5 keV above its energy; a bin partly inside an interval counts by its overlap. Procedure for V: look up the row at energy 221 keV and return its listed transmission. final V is 2.533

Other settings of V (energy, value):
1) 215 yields 2.646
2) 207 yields 2.862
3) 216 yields 2.45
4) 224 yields 2.85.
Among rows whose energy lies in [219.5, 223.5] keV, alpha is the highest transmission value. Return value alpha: 2.861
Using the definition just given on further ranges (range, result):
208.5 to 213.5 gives 2.892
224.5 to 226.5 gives 2.916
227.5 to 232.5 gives 3.397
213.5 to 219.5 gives 2.767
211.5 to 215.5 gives 2.796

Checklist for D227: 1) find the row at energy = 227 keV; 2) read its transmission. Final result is 2.697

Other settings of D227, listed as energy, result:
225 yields 2.872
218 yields 2.578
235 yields 3.304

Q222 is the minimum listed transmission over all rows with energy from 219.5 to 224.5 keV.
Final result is 2.533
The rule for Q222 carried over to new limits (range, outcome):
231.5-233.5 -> 3.063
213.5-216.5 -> 2.45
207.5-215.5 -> 2.646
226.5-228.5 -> 2.697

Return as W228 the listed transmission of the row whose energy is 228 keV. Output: 3.008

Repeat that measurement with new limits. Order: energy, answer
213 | 2.796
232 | 3.063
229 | 3.214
